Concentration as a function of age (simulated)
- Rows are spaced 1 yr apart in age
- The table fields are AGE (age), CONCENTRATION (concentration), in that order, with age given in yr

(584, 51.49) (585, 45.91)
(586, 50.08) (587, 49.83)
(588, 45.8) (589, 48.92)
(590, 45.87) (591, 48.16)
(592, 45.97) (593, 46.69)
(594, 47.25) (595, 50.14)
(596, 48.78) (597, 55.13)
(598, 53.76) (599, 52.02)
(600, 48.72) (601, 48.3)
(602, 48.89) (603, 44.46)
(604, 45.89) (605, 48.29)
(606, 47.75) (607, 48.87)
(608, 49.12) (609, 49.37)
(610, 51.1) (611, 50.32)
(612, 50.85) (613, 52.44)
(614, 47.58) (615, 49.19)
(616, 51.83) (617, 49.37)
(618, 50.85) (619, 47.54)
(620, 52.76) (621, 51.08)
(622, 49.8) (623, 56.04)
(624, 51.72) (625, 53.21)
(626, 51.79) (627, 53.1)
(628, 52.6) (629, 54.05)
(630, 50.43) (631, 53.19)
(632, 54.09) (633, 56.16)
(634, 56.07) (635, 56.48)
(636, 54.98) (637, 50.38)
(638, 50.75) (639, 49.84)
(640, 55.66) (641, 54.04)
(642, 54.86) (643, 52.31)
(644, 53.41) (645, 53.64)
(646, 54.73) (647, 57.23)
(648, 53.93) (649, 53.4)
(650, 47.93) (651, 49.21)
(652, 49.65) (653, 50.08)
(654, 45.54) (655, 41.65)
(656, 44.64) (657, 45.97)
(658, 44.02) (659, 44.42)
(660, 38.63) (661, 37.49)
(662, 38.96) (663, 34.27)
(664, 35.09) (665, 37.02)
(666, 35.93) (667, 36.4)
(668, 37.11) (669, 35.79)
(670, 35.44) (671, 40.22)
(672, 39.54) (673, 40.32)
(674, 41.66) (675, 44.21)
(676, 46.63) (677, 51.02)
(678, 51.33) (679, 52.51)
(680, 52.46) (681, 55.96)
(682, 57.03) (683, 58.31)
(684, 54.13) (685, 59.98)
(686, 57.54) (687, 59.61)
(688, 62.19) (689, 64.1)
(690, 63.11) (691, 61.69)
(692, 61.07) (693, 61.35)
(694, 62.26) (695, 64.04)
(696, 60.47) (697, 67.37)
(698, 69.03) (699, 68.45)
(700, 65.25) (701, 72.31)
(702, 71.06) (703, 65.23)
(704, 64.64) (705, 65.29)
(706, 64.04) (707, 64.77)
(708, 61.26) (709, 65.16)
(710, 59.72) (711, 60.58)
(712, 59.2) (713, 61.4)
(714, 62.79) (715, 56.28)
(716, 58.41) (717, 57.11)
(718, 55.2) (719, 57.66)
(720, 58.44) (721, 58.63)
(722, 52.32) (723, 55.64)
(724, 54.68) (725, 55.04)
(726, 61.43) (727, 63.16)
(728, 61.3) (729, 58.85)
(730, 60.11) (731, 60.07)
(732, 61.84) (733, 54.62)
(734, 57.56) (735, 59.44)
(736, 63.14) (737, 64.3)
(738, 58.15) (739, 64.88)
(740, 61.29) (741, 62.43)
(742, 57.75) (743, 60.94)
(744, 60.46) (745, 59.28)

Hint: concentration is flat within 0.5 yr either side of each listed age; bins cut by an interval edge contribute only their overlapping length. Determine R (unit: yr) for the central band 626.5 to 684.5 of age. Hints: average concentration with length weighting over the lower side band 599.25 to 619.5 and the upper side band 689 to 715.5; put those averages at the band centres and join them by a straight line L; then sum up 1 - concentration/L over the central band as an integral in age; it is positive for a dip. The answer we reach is 8.3 yr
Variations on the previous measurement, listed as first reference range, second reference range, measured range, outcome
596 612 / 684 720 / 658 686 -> 6.8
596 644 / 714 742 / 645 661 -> 1.7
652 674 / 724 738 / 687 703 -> -5.0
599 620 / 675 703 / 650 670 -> 5.3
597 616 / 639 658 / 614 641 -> -1.2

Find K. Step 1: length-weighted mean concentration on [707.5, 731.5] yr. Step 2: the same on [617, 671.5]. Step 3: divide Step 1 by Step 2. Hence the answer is 1.22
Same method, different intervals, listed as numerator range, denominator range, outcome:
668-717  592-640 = 1.13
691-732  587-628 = 1.24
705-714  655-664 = 1.53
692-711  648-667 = 1.50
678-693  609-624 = 1.15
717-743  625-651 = 1.11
